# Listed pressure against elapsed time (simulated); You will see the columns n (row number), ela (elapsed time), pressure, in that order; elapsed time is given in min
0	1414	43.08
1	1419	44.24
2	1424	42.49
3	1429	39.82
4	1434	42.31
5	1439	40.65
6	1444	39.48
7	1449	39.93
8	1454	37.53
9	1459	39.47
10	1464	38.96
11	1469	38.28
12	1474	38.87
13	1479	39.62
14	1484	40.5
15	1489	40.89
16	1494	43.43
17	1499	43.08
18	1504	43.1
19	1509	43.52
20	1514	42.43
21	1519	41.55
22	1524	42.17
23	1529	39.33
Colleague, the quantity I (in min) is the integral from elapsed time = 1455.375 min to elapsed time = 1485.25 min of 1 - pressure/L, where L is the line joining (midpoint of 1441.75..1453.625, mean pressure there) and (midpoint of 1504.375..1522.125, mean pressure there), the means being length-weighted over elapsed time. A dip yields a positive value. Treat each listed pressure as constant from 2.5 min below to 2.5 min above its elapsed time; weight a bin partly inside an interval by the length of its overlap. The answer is 0.9 min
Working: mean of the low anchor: 39.3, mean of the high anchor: 42.6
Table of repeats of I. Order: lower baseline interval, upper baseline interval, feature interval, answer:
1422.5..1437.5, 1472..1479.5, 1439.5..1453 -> 0.3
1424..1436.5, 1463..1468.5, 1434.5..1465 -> 0.3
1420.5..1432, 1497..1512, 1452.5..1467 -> 1.2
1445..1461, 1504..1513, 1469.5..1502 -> 0.5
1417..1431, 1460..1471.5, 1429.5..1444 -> 0.1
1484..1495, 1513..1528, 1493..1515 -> -0.8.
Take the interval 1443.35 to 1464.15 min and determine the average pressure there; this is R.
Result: 39.1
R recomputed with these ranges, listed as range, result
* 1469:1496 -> 40.4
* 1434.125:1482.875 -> 39.4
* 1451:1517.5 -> 40.8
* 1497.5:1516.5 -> 43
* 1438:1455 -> 39.5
